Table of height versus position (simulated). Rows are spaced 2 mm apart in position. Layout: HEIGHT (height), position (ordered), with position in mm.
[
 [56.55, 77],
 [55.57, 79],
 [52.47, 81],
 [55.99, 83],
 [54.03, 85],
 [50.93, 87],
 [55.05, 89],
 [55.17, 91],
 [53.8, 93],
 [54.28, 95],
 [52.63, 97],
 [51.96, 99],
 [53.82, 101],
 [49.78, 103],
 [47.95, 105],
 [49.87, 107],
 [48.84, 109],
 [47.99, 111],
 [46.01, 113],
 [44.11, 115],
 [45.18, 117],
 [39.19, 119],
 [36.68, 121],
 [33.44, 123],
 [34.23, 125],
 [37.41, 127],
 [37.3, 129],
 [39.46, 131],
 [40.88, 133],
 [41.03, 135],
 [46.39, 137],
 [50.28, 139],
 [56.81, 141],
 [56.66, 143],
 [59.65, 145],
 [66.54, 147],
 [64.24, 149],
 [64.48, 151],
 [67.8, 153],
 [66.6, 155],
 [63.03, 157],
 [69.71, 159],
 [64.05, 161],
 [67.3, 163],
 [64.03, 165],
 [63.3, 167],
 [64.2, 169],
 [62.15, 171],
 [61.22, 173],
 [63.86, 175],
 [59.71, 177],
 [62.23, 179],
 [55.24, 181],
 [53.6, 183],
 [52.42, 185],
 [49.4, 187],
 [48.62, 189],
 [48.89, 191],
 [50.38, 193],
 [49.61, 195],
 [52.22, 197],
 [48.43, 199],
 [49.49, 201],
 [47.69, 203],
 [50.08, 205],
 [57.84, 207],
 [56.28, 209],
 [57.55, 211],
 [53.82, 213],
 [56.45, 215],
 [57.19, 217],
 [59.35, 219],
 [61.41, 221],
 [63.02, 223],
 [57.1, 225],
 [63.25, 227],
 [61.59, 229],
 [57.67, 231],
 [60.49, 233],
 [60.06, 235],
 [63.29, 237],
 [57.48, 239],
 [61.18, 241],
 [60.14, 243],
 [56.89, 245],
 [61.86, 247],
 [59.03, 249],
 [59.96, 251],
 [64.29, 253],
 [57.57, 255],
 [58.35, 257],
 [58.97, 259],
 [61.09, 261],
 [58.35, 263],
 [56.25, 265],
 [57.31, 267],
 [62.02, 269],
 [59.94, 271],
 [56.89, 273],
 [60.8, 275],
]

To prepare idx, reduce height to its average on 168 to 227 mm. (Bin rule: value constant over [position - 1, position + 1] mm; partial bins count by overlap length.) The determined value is 55.6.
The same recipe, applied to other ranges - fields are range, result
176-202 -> 52.3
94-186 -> 53.4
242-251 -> 59.5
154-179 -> 64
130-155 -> 55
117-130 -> 37.1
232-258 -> 60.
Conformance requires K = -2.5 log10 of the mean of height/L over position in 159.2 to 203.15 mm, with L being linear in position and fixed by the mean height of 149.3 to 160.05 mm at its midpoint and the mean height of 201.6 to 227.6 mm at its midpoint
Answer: 0.10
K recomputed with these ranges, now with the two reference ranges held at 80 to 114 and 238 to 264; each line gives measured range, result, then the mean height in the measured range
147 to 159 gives -0.20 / 65.7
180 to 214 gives 0.10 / 51.9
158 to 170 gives -0.18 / 65.4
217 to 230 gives -0.04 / 60.7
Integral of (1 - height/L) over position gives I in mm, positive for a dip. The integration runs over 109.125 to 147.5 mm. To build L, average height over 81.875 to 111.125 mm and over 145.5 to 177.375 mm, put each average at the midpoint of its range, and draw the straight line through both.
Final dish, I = 8.8 mm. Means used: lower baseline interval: 52.3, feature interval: 45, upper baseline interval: 64.5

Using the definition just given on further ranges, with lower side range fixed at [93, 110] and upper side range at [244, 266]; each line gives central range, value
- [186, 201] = 1.7 mm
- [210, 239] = -0.8 mm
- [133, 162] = -2.9 mm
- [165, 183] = -2.0 mm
